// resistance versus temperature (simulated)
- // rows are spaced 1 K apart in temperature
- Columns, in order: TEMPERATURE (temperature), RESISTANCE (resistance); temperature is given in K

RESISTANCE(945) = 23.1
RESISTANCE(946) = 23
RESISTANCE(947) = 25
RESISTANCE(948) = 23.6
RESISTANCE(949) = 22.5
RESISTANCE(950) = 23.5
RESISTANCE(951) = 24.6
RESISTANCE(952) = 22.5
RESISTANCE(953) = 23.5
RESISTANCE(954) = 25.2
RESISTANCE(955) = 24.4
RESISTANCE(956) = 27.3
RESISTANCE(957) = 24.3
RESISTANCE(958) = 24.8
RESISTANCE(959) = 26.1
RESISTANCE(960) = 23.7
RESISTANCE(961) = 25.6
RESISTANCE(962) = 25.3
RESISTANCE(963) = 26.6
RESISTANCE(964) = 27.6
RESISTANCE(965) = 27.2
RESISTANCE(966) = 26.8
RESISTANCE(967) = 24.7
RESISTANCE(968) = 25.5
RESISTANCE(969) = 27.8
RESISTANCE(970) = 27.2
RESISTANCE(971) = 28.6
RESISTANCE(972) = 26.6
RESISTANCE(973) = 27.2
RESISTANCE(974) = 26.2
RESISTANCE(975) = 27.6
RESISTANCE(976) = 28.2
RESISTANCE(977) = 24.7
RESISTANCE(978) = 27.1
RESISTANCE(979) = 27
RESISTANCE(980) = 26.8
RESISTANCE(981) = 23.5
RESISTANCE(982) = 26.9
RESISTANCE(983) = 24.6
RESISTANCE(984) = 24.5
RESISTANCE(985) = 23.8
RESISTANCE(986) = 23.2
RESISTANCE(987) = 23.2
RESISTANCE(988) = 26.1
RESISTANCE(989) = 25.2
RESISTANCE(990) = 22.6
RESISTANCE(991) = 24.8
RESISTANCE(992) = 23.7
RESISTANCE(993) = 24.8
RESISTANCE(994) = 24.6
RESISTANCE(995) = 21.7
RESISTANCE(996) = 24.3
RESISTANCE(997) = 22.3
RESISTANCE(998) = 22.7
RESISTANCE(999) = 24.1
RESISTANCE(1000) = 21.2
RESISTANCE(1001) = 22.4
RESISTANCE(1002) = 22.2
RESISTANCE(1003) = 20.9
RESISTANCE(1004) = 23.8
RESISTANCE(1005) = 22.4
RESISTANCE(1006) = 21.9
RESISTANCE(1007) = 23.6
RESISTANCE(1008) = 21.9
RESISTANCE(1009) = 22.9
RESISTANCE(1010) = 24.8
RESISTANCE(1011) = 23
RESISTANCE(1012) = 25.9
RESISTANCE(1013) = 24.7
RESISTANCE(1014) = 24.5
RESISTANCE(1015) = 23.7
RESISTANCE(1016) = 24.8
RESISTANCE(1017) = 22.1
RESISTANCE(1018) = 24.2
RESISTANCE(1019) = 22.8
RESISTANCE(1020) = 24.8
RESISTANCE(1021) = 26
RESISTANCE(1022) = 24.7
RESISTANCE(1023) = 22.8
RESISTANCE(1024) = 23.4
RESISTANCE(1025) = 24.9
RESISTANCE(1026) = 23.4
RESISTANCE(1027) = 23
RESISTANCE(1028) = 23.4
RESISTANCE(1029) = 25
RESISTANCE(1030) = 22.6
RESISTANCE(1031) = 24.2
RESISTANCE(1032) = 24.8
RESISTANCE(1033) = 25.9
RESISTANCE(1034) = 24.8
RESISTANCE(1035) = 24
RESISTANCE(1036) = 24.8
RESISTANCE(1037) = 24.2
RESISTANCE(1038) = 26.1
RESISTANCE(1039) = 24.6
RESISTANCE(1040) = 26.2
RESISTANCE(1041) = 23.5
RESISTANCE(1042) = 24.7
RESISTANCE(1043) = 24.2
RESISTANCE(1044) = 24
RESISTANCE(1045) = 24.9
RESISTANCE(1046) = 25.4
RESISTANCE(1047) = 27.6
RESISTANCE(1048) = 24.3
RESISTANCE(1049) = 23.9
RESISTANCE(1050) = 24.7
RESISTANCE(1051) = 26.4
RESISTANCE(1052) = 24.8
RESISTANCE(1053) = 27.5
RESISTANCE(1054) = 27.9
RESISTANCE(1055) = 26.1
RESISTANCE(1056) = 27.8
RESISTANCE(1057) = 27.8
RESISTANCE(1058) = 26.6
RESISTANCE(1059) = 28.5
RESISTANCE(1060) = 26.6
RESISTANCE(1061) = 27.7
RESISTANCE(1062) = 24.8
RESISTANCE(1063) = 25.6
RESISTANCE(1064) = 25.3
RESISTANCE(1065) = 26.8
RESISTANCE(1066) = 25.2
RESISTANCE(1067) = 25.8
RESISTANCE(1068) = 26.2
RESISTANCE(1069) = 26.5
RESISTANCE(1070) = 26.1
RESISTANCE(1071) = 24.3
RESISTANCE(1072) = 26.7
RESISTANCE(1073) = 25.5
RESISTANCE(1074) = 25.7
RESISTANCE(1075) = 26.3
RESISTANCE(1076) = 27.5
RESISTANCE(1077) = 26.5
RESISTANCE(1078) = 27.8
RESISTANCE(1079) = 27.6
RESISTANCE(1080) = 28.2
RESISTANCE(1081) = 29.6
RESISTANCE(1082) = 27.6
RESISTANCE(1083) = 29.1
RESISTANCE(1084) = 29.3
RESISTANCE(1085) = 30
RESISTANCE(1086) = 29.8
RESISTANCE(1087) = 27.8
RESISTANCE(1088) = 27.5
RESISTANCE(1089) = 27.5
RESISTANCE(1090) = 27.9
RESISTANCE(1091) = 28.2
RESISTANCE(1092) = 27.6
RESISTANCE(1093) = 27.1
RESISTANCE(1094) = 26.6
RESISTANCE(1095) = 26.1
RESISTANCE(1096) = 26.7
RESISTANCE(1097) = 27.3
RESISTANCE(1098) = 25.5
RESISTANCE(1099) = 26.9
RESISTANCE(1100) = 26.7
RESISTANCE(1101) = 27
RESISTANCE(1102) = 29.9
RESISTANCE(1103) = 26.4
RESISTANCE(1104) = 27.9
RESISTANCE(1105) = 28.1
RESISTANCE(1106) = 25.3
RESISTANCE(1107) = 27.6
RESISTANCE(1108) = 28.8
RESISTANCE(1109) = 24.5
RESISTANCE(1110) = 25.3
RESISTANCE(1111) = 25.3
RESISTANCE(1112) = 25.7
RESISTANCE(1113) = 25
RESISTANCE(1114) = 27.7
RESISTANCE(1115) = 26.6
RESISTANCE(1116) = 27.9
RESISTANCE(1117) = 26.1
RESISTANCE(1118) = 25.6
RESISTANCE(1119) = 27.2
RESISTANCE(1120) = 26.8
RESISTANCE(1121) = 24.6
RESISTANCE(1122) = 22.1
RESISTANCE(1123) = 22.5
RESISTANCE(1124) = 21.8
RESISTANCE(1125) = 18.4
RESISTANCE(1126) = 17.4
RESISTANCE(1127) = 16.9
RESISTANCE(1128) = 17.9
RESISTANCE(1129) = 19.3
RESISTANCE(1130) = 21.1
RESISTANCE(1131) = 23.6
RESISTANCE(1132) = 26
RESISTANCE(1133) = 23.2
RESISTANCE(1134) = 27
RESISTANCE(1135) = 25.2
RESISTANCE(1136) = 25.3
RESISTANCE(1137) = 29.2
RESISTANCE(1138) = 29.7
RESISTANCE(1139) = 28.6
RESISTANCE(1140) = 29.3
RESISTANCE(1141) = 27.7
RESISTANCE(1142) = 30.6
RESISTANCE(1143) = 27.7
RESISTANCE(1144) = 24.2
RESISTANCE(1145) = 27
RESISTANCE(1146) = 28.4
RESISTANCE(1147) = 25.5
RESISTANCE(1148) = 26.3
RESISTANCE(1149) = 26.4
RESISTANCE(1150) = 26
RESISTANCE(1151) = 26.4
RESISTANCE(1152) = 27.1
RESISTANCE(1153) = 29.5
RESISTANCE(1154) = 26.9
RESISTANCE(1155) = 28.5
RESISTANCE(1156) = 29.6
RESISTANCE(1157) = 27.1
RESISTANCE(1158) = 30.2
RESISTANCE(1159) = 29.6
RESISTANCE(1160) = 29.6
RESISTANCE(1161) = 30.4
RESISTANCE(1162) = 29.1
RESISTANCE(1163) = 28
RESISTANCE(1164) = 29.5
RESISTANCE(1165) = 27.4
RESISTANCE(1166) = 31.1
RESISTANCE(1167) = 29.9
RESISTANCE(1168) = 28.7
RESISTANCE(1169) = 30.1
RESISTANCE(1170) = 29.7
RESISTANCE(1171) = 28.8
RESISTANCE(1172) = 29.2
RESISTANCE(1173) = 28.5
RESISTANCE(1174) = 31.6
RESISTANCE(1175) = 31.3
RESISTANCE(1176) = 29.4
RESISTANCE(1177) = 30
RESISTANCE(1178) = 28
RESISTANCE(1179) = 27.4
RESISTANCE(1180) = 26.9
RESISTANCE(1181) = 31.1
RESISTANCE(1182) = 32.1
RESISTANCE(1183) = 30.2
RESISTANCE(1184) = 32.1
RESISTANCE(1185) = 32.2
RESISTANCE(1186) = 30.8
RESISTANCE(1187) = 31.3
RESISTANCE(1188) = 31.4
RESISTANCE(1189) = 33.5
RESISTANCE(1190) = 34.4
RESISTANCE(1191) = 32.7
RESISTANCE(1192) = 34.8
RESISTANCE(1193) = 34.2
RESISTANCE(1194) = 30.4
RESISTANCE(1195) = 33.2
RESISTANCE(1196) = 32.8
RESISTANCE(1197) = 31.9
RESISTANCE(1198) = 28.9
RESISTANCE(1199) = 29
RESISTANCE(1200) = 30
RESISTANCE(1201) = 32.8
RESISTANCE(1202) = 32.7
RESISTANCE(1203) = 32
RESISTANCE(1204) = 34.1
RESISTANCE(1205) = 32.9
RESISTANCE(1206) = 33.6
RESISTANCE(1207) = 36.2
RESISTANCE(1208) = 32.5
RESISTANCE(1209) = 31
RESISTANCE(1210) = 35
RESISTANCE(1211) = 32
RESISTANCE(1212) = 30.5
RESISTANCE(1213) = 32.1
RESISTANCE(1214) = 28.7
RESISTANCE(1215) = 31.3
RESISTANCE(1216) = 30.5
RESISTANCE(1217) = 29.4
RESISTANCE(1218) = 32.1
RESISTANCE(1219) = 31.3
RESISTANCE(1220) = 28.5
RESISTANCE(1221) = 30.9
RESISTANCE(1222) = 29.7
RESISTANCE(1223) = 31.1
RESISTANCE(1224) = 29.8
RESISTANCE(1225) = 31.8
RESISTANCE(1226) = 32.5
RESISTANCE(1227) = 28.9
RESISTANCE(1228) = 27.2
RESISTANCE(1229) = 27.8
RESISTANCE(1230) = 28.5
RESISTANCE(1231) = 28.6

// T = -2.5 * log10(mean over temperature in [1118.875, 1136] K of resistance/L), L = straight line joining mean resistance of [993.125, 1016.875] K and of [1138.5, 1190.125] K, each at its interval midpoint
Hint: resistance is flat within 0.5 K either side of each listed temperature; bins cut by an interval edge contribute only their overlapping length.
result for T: 0.23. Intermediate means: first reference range 23.2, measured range 22.4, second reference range 29.1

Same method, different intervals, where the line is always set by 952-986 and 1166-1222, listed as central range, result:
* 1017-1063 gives 0.10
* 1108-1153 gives 0.18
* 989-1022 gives 0.14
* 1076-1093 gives 0.02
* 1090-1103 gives 0.07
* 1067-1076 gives 0.09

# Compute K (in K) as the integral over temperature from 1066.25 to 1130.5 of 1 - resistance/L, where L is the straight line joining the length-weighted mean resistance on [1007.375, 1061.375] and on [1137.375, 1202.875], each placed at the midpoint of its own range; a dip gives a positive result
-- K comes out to 2.66 K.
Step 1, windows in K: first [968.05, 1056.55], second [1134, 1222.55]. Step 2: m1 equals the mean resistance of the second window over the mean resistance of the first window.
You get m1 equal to 1.22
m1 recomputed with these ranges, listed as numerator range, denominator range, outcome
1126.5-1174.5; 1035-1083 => 1.04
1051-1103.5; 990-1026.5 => 1.15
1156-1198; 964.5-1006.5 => 1.23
